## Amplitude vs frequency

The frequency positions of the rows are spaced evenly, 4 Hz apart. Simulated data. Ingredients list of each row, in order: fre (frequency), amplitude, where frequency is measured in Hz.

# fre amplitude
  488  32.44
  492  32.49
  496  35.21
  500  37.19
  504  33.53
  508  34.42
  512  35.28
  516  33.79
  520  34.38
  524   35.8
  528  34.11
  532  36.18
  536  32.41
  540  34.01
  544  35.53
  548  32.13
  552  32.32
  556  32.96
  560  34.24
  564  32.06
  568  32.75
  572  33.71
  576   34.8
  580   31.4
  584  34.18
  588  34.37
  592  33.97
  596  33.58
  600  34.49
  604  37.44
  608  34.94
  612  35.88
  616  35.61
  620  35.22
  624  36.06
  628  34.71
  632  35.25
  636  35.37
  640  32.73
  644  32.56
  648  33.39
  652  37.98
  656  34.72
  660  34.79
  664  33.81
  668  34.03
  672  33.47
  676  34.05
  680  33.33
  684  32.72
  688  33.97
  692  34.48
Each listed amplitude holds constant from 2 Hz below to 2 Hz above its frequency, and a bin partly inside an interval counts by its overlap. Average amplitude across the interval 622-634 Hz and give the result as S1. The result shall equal 35.3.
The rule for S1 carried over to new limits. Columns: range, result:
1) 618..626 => 35.6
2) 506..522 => 34.5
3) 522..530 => 35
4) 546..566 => 32.7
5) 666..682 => 33.7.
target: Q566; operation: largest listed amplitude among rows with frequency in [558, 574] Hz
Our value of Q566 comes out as 34.24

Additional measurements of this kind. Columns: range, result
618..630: 36.06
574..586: 34.8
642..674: 37.98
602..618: 37.44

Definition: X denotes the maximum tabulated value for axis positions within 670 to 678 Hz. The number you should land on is 34.05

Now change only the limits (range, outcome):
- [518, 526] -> 35.8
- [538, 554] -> 35.53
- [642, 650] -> 33.39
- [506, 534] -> 36.18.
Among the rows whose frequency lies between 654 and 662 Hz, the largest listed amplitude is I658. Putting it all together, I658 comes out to 34.79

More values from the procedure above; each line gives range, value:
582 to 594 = 34.37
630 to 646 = 35.37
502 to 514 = 35.28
